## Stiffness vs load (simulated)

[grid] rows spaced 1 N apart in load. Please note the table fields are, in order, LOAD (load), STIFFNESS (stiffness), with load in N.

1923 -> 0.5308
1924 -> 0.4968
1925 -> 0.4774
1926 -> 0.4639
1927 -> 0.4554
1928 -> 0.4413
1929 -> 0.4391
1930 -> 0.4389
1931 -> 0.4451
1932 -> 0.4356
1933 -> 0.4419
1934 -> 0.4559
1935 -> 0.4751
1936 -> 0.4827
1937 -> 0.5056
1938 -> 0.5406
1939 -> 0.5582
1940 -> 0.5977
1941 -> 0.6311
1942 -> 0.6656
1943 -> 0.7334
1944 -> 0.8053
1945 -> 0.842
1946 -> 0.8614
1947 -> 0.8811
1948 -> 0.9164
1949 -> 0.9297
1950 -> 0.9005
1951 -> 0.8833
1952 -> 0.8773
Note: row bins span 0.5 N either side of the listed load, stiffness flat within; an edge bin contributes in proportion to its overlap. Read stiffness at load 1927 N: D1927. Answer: 0.4554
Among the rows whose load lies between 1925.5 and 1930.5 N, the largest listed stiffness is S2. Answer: 0.4639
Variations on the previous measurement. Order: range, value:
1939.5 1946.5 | 0.8614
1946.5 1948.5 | 0.9164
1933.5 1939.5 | 0.5582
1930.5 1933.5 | 0.4451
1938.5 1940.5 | 0.5977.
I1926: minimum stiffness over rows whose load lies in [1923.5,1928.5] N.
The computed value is 0.4413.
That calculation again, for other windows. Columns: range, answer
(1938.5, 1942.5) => 0.5582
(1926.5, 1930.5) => 0.4389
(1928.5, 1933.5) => 0.4356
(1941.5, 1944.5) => 0.6656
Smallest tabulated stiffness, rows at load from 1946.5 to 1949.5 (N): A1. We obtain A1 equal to 0.8811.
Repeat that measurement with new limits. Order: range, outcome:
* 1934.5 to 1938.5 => 0.4751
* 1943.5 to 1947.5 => 0.8053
